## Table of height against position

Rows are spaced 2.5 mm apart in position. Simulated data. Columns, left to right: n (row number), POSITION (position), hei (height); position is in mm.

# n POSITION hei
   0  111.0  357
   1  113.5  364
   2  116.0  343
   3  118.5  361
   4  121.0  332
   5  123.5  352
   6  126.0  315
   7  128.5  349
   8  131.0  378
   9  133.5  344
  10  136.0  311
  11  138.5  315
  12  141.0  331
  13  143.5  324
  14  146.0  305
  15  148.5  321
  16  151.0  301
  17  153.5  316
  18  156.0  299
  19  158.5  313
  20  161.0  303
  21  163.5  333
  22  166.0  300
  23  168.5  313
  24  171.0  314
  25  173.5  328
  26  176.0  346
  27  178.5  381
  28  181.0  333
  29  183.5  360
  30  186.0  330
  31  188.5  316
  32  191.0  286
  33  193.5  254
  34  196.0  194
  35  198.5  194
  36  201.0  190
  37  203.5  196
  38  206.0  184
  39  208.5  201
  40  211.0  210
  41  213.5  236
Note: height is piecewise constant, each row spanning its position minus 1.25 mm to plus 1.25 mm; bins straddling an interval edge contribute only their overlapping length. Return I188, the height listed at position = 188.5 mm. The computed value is 316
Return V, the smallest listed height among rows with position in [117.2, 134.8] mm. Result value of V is 315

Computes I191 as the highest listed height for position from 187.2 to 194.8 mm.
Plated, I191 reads 316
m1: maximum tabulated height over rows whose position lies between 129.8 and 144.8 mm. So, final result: 378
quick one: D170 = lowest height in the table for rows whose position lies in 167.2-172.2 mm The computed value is 313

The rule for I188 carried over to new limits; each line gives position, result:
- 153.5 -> 316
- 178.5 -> 381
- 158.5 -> 313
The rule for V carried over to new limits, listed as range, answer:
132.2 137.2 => 311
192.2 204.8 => 190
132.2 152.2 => 301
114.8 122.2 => 332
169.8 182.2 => 314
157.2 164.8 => 303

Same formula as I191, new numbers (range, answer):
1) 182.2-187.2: 360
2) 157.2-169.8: 333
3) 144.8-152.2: 321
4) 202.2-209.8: 201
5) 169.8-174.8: 328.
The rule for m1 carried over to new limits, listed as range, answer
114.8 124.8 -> 361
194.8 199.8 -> 194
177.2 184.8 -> 381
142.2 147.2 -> 324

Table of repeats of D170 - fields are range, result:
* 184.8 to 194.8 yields 254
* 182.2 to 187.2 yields 330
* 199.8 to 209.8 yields 184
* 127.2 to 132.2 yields 349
